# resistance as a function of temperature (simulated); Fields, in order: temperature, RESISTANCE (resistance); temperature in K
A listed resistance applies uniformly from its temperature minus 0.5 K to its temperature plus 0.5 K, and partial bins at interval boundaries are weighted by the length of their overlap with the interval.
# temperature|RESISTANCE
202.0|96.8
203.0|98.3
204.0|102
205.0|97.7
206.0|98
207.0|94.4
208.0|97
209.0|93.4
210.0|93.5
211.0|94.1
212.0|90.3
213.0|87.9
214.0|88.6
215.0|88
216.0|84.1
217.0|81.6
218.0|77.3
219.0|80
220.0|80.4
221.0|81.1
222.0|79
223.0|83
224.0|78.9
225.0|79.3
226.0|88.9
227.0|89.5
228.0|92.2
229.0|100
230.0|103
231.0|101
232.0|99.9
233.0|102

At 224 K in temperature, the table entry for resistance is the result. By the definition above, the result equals 78.9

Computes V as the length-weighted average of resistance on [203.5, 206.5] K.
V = 99.2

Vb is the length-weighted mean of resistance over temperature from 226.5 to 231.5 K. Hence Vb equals 97.1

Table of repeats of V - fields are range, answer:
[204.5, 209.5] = 96.1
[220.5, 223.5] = 81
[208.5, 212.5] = 92.8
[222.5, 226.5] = 82.5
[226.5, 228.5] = 90.8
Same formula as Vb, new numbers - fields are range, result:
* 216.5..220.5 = 79.8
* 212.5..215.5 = 88.2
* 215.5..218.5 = 81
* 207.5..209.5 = 95.2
